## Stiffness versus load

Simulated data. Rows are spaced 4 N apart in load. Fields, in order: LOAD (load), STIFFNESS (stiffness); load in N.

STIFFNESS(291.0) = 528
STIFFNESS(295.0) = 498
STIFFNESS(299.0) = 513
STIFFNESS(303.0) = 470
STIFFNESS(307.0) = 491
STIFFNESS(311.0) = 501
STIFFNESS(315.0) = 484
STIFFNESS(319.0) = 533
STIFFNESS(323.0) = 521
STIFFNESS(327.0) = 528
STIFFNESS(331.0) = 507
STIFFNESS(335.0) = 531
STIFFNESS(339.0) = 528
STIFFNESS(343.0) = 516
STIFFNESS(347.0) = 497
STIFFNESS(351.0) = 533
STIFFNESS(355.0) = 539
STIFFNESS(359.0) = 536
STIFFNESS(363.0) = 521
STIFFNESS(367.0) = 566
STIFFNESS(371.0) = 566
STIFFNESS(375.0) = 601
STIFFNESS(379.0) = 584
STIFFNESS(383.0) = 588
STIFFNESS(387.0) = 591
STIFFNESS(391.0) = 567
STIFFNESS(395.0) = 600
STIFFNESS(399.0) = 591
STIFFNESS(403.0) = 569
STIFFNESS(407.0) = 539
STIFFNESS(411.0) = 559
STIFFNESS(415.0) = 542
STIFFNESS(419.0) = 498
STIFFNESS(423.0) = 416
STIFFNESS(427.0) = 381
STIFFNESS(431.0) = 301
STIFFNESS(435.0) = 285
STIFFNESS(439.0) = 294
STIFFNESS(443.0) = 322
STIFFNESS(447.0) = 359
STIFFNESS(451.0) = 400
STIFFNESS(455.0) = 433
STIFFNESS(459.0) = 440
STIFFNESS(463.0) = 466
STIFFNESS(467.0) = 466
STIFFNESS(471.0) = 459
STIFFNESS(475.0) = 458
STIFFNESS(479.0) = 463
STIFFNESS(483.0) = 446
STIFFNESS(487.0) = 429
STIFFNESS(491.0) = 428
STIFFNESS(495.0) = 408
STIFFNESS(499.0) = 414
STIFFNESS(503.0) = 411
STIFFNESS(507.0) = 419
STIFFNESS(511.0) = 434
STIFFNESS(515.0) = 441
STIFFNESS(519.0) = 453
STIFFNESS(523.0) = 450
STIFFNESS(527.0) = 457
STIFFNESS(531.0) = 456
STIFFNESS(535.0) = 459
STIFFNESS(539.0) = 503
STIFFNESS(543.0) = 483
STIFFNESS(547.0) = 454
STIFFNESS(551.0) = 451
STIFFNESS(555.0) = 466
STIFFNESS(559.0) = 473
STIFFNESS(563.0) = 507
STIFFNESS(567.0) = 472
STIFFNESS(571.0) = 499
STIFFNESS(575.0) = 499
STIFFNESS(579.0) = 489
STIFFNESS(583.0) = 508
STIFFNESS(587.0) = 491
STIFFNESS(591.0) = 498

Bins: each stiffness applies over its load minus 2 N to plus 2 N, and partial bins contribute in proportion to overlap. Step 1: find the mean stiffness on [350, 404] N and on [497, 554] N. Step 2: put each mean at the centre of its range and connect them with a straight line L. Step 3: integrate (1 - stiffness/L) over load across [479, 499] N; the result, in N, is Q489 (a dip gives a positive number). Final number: 2.0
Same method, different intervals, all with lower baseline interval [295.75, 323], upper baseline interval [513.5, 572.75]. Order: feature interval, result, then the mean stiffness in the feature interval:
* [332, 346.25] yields -0.7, 521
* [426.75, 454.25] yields 8.3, 336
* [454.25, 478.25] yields 1.2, 455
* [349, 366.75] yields -1.5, 536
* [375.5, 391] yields -3.0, 586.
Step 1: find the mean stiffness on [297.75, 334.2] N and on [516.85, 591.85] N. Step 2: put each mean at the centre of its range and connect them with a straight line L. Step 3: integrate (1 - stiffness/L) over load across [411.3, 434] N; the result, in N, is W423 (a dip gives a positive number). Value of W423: 2.9 N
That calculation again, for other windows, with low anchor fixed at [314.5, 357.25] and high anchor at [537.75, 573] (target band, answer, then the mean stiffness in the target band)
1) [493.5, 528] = 3.9 N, 432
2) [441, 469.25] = 4.8 N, 413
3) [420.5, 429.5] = 1.9 N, 399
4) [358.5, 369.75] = -0.6 N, 543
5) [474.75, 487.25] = 1.1 N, 451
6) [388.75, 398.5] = -1.4 N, 585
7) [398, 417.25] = -1.9 N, 558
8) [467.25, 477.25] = 0.7 N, 460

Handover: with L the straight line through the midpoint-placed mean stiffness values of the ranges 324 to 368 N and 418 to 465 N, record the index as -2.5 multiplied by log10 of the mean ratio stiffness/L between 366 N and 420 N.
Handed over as -0.25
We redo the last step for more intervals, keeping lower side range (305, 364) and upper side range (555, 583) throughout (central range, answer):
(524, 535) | 0.09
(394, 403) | -0.16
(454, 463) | 0.14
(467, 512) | 0.15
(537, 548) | 0.02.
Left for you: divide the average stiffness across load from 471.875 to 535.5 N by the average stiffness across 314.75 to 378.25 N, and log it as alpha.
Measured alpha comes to 0.82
